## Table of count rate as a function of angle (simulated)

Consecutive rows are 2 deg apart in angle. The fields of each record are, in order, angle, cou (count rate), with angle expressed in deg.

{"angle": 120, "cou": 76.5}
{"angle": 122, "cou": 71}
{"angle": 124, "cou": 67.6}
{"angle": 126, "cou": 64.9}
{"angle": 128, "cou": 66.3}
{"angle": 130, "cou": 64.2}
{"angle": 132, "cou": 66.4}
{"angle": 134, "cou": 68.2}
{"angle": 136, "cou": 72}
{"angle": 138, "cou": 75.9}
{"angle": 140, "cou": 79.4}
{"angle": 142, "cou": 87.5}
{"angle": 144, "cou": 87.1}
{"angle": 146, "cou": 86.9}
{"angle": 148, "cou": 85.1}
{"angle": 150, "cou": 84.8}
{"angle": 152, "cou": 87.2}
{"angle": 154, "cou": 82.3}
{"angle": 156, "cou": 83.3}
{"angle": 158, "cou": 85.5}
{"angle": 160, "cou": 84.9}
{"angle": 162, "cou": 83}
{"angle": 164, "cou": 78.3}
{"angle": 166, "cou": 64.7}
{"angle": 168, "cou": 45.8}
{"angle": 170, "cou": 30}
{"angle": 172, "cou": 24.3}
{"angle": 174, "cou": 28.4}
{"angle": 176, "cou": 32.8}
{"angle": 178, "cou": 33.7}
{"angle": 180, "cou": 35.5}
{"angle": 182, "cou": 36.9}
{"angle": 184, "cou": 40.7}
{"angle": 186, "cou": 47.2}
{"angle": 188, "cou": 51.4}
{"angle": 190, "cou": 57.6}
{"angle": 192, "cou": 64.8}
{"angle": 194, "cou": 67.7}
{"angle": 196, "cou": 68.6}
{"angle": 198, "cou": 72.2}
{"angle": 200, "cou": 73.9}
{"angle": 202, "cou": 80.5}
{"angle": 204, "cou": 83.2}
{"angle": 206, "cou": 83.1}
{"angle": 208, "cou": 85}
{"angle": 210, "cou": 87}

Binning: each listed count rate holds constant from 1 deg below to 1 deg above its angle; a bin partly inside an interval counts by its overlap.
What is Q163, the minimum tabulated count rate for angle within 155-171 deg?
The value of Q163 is 30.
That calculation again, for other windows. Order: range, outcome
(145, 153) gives 84.8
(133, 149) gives 68.2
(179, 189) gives 35.5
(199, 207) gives 73.9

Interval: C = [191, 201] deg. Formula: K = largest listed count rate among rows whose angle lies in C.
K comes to 73.9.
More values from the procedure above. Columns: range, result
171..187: 47.2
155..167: 85.5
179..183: 36.9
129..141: 79.4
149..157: 87.2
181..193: 64.8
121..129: 71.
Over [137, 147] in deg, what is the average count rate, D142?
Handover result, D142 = 83.4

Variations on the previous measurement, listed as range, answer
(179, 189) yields 42.3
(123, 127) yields 66.2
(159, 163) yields 84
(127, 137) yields 67.4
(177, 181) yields 34.6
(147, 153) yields 85.7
